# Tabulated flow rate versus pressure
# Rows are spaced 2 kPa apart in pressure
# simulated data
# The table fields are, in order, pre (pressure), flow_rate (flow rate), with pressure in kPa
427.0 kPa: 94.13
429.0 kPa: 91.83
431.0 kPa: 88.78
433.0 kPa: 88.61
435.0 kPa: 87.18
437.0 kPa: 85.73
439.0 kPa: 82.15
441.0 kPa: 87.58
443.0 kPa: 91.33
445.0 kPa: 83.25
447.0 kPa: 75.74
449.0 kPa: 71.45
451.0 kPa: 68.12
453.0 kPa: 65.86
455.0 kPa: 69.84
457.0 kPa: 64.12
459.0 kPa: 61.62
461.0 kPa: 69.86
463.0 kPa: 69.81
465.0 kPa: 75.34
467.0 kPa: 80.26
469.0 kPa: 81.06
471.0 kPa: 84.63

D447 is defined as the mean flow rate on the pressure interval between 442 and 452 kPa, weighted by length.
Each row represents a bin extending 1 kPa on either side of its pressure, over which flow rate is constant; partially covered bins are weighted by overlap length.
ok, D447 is 78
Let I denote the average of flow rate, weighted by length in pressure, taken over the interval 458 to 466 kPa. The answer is 69.2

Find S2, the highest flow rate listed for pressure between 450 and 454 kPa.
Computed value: 68.12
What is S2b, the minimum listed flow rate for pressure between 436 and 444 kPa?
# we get 82.15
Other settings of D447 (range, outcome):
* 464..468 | 77.8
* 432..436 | 87.9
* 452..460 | 65.4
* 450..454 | 67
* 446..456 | 70.2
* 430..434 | 88.7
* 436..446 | 86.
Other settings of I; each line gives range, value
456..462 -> 65.2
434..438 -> 86.5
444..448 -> 79.5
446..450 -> 73.6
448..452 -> 69.8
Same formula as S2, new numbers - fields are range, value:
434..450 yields 91.33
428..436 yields 91.83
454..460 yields 69.84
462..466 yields 75.34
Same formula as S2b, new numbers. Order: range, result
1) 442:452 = 68.12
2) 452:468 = 61.62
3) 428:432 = 88.78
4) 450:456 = 65.86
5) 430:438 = 85.73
